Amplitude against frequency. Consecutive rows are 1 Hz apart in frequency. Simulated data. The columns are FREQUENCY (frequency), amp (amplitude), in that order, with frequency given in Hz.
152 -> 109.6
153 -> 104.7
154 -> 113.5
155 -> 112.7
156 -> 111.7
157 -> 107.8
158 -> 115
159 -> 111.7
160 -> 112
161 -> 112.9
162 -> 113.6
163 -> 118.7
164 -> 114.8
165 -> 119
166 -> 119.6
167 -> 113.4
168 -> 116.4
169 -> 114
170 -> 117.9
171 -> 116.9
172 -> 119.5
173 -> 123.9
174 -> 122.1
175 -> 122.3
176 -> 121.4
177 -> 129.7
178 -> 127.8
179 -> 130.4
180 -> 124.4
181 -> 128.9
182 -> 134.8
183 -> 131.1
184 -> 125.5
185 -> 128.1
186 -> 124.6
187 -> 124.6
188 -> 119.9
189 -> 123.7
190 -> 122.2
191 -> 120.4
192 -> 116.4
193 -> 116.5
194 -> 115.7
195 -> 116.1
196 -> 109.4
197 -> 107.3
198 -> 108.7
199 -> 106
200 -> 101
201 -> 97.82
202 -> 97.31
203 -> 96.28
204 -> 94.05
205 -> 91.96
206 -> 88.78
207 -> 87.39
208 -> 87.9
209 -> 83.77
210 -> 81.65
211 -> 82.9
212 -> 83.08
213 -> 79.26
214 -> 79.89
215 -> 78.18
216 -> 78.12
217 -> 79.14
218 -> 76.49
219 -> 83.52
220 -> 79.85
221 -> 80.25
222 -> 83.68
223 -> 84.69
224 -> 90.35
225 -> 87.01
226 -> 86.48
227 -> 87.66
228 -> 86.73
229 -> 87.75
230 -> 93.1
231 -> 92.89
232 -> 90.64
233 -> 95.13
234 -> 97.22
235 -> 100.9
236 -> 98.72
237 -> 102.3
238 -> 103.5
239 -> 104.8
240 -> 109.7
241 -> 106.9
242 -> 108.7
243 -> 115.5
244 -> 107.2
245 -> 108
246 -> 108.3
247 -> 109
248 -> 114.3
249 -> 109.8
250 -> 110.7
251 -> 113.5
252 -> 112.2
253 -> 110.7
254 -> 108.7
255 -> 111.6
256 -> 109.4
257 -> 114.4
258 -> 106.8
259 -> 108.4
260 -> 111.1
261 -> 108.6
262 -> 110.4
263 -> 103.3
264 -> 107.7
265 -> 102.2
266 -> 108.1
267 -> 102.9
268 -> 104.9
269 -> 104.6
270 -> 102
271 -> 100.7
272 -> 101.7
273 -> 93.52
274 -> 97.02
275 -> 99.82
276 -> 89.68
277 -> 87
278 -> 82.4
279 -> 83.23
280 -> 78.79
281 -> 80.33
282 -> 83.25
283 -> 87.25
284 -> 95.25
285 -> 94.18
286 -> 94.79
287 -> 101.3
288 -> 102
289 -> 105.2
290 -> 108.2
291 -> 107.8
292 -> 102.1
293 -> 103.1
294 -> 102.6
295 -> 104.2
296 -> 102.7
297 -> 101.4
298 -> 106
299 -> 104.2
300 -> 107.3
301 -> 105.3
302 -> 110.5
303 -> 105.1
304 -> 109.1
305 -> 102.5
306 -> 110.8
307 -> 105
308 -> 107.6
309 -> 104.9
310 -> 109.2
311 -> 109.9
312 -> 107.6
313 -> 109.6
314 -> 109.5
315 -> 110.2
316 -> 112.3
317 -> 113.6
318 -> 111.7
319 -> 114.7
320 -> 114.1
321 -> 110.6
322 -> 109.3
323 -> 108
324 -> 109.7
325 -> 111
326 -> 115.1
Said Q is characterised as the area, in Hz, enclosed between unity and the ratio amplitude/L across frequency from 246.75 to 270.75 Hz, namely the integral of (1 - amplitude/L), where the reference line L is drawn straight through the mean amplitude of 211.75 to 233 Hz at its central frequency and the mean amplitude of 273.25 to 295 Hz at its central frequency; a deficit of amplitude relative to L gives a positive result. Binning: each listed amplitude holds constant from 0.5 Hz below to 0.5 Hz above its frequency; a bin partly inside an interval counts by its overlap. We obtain -4.8 Hz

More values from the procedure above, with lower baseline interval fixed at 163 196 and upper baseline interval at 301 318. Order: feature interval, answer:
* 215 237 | 5.5 Hz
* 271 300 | 3.7 Hz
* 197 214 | 3.9 Hz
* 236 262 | 1.2 Hz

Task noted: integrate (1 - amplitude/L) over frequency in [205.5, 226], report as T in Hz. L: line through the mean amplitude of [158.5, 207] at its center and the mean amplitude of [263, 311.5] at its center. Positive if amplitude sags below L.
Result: 5.2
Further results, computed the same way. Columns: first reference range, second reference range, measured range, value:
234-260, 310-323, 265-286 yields 2.9 Hz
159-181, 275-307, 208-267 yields 5.4 Hz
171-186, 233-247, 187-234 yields 8.5 Hz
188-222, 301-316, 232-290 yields 0.0 Hz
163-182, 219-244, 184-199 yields -0.7 Hz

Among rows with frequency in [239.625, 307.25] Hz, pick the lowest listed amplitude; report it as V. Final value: 78.79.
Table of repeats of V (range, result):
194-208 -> 87.39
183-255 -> 76.49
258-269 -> 102.2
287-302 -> 101.3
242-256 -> 107.2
